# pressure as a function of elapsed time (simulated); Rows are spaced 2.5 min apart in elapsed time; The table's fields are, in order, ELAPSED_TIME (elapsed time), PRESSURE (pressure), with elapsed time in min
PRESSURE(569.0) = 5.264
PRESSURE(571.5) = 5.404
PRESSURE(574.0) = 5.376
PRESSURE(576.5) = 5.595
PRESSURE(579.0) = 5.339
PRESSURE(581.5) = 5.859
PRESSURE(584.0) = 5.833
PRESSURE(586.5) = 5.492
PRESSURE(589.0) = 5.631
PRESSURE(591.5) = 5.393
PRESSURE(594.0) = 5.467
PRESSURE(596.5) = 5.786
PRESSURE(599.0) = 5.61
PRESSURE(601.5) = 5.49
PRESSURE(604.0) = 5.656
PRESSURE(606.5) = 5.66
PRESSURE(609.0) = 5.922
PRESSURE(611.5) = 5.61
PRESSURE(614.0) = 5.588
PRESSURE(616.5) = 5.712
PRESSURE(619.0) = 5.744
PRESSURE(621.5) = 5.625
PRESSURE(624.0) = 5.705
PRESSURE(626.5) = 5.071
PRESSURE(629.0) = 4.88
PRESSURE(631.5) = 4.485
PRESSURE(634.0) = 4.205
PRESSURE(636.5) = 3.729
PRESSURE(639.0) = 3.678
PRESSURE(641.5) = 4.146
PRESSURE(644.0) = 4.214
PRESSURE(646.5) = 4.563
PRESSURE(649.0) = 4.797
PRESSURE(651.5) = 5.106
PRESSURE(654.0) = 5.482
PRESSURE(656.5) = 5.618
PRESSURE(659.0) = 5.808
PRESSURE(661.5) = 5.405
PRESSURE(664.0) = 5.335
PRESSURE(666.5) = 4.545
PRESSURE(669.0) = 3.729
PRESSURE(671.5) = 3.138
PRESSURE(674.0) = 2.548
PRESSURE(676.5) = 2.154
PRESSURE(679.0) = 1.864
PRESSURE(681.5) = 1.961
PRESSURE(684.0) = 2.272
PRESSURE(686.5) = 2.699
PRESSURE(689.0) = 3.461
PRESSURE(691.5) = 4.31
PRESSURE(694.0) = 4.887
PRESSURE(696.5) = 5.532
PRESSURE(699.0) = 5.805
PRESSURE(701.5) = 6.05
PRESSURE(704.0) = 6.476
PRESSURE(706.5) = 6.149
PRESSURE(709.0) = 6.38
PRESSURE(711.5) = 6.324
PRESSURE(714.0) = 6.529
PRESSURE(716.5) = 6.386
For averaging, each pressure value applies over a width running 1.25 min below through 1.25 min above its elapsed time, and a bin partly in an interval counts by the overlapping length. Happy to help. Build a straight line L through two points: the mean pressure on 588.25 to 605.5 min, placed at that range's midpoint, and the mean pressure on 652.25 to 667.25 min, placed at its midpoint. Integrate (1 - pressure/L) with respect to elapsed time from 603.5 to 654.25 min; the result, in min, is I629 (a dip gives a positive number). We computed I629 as 4.4 min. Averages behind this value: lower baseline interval 5.58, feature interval 5.01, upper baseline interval 5.38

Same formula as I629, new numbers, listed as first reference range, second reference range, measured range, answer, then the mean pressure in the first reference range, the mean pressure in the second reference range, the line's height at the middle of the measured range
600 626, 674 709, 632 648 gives 3.2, 5.65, 4.15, 5.14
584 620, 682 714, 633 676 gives 7.0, 5.63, 5.02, 5.29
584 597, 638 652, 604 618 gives -1.6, 5.57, 4.39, 5.13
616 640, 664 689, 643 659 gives -4.6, 4.87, 2.93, 3.95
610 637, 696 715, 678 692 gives 7.6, 5.17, 6.18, 5.92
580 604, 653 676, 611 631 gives -1.0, 5.62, 4.53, 5.18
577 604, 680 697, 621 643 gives 0.6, 5.59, 3.48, 4.7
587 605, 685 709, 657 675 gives 2.8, 5.57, 5.08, 5.23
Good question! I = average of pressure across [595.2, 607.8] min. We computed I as 5.64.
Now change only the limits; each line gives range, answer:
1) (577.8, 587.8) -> 5.63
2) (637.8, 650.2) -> 4.28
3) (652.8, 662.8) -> 5.58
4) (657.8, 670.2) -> 4.97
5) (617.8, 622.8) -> 5.68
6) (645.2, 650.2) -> 4.67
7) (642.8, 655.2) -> 4.83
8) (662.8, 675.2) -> 3.86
